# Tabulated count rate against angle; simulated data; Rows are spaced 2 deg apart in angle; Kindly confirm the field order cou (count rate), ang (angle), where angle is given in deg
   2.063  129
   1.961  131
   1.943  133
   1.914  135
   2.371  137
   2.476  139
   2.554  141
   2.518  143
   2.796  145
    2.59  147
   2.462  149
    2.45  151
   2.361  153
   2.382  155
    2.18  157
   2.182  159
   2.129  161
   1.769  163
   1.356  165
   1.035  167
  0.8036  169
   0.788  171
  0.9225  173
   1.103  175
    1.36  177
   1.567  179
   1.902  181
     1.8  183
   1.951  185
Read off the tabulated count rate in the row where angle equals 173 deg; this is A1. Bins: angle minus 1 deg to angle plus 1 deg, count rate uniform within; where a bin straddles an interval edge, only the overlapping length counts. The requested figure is 0.9225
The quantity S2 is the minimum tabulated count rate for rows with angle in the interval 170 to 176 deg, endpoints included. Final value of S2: 0.788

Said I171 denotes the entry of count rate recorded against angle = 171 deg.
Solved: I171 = 0.788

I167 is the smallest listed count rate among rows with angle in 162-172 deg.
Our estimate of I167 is 0.788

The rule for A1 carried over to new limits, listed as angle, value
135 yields 1.914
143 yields 2.518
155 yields 2.382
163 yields 1.769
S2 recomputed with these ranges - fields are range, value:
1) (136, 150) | 2.371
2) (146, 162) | 2.129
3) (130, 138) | 1.914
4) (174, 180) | 1.103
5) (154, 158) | 2.18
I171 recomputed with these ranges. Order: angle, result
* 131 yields 1.961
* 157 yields 2.18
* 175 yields 1.103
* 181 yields 1.902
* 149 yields 2.462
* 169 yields 0.8036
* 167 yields 1.035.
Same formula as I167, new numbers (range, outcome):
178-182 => 1.567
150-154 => 2.361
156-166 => 1.356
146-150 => 2.462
